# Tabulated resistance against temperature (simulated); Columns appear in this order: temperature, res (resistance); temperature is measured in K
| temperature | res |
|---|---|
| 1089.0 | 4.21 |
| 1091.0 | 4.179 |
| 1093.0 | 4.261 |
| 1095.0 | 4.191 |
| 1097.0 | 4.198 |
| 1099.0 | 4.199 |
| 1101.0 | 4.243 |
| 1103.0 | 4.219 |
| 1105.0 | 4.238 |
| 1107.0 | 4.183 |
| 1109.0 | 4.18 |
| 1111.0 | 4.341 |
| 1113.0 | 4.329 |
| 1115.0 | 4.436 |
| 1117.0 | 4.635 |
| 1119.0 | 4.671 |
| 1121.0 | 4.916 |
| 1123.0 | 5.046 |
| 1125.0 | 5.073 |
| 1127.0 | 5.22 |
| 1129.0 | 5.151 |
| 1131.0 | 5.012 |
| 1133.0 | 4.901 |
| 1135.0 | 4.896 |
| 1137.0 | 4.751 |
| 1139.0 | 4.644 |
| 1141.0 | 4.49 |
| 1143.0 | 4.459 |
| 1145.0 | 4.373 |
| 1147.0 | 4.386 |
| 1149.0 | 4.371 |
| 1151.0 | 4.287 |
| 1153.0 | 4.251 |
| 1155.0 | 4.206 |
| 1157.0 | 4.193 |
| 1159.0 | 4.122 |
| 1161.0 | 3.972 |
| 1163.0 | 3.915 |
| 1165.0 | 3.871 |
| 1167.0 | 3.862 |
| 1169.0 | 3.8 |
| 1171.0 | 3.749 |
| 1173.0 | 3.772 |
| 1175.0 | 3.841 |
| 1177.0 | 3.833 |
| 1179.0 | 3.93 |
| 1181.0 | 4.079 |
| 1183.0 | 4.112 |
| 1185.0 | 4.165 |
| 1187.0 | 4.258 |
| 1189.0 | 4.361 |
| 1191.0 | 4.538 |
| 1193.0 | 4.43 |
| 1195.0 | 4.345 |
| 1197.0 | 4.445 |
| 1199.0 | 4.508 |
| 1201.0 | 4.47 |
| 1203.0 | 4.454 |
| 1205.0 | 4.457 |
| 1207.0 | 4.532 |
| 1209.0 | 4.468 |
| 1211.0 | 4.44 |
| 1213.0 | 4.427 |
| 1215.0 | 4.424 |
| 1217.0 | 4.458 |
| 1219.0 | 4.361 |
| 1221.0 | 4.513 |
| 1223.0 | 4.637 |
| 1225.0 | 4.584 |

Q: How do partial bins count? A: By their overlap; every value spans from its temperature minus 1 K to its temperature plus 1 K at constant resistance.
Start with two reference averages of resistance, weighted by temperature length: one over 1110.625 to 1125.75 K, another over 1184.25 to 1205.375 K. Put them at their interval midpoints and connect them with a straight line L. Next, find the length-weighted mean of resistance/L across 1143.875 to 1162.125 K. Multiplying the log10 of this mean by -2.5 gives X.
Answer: 0.08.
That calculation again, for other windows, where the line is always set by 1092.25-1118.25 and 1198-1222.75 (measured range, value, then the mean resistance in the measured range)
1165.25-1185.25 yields 0.13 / 3.9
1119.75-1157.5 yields -0.08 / 4.67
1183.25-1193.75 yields 0.02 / 4.33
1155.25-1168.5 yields 0.10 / 3.99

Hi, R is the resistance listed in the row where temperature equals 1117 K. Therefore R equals 4.635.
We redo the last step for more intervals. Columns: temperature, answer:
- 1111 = 4.341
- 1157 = 4.193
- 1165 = 3.871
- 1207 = 4.532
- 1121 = 4.916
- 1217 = 4.458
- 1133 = 4.901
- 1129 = 5.151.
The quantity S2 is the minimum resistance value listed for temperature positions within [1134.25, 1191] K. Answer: 3.749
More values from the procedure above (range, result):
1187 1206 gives 4.258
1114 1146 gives 4.373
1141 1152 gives 4.287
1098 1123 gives 4.18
